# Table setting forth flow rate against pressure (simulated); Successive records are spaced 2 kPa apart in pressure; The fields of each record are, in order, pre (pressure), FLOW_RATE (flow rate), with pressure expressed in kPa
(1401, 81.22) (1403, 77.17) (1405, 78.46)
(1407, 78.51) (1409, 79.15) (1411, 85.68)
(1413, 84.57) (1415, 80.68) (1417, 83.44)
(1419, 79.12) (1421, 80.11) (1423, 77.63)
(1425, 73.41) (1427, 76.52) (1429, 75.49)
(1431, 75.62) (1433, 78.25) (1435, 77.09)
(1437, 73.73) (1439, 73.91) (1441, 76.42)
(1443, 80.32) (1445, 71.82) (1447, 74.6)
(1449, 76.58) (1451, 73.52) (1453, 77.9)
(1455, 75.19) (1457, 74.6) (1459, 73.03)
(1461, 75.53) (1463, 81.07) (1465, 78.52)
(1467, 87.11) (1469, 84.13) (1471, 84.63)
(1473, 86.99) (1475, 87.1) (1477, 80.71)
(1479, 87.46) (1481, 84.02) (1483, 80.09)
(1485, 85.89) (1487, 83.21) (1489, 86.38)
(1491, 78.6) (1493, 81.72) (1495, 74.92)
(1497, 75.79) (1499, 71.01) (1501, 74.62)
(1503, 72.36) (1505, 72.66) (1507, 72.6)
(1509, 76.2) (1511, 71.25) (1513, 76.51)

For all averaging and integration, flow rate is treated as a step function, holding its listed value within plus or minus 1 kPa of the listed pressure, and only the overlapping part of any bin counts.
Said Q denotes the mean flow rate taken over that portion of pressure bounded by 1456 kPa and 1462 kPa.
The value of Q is 74.4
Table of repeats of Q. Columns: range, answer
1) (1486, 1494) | 82.5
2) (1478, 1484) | 83.9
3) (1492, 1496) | 78.3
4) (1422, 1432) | 75.7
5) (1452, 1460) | 75.2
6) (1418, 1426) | 77.6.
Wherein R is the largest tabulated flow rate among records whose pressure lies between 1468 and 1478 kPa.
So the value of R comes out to 87.1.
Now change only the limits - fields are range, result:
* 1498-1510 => 76.2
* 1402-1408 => 78.51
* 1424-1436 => 78.25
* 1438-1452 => 80.32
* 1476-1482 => 87.46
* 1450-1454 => 77.9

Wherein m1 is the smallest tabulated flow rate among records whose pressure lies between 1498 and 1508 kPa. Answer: 71.01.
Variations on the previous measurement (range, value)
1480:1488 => 80.09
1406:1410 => 78.51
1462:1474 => 78.52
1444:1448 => 71.82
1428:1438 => 73.73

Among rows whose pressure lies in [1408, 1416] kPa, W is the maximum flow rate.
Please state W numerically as 85.68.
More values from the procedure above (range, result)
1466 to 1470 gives 87.11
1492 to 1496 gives 81.72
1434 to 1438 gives 77.09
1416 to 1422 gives 83.44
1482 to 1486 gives 85.89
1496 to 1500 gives 75.79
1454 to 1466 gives 81.07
